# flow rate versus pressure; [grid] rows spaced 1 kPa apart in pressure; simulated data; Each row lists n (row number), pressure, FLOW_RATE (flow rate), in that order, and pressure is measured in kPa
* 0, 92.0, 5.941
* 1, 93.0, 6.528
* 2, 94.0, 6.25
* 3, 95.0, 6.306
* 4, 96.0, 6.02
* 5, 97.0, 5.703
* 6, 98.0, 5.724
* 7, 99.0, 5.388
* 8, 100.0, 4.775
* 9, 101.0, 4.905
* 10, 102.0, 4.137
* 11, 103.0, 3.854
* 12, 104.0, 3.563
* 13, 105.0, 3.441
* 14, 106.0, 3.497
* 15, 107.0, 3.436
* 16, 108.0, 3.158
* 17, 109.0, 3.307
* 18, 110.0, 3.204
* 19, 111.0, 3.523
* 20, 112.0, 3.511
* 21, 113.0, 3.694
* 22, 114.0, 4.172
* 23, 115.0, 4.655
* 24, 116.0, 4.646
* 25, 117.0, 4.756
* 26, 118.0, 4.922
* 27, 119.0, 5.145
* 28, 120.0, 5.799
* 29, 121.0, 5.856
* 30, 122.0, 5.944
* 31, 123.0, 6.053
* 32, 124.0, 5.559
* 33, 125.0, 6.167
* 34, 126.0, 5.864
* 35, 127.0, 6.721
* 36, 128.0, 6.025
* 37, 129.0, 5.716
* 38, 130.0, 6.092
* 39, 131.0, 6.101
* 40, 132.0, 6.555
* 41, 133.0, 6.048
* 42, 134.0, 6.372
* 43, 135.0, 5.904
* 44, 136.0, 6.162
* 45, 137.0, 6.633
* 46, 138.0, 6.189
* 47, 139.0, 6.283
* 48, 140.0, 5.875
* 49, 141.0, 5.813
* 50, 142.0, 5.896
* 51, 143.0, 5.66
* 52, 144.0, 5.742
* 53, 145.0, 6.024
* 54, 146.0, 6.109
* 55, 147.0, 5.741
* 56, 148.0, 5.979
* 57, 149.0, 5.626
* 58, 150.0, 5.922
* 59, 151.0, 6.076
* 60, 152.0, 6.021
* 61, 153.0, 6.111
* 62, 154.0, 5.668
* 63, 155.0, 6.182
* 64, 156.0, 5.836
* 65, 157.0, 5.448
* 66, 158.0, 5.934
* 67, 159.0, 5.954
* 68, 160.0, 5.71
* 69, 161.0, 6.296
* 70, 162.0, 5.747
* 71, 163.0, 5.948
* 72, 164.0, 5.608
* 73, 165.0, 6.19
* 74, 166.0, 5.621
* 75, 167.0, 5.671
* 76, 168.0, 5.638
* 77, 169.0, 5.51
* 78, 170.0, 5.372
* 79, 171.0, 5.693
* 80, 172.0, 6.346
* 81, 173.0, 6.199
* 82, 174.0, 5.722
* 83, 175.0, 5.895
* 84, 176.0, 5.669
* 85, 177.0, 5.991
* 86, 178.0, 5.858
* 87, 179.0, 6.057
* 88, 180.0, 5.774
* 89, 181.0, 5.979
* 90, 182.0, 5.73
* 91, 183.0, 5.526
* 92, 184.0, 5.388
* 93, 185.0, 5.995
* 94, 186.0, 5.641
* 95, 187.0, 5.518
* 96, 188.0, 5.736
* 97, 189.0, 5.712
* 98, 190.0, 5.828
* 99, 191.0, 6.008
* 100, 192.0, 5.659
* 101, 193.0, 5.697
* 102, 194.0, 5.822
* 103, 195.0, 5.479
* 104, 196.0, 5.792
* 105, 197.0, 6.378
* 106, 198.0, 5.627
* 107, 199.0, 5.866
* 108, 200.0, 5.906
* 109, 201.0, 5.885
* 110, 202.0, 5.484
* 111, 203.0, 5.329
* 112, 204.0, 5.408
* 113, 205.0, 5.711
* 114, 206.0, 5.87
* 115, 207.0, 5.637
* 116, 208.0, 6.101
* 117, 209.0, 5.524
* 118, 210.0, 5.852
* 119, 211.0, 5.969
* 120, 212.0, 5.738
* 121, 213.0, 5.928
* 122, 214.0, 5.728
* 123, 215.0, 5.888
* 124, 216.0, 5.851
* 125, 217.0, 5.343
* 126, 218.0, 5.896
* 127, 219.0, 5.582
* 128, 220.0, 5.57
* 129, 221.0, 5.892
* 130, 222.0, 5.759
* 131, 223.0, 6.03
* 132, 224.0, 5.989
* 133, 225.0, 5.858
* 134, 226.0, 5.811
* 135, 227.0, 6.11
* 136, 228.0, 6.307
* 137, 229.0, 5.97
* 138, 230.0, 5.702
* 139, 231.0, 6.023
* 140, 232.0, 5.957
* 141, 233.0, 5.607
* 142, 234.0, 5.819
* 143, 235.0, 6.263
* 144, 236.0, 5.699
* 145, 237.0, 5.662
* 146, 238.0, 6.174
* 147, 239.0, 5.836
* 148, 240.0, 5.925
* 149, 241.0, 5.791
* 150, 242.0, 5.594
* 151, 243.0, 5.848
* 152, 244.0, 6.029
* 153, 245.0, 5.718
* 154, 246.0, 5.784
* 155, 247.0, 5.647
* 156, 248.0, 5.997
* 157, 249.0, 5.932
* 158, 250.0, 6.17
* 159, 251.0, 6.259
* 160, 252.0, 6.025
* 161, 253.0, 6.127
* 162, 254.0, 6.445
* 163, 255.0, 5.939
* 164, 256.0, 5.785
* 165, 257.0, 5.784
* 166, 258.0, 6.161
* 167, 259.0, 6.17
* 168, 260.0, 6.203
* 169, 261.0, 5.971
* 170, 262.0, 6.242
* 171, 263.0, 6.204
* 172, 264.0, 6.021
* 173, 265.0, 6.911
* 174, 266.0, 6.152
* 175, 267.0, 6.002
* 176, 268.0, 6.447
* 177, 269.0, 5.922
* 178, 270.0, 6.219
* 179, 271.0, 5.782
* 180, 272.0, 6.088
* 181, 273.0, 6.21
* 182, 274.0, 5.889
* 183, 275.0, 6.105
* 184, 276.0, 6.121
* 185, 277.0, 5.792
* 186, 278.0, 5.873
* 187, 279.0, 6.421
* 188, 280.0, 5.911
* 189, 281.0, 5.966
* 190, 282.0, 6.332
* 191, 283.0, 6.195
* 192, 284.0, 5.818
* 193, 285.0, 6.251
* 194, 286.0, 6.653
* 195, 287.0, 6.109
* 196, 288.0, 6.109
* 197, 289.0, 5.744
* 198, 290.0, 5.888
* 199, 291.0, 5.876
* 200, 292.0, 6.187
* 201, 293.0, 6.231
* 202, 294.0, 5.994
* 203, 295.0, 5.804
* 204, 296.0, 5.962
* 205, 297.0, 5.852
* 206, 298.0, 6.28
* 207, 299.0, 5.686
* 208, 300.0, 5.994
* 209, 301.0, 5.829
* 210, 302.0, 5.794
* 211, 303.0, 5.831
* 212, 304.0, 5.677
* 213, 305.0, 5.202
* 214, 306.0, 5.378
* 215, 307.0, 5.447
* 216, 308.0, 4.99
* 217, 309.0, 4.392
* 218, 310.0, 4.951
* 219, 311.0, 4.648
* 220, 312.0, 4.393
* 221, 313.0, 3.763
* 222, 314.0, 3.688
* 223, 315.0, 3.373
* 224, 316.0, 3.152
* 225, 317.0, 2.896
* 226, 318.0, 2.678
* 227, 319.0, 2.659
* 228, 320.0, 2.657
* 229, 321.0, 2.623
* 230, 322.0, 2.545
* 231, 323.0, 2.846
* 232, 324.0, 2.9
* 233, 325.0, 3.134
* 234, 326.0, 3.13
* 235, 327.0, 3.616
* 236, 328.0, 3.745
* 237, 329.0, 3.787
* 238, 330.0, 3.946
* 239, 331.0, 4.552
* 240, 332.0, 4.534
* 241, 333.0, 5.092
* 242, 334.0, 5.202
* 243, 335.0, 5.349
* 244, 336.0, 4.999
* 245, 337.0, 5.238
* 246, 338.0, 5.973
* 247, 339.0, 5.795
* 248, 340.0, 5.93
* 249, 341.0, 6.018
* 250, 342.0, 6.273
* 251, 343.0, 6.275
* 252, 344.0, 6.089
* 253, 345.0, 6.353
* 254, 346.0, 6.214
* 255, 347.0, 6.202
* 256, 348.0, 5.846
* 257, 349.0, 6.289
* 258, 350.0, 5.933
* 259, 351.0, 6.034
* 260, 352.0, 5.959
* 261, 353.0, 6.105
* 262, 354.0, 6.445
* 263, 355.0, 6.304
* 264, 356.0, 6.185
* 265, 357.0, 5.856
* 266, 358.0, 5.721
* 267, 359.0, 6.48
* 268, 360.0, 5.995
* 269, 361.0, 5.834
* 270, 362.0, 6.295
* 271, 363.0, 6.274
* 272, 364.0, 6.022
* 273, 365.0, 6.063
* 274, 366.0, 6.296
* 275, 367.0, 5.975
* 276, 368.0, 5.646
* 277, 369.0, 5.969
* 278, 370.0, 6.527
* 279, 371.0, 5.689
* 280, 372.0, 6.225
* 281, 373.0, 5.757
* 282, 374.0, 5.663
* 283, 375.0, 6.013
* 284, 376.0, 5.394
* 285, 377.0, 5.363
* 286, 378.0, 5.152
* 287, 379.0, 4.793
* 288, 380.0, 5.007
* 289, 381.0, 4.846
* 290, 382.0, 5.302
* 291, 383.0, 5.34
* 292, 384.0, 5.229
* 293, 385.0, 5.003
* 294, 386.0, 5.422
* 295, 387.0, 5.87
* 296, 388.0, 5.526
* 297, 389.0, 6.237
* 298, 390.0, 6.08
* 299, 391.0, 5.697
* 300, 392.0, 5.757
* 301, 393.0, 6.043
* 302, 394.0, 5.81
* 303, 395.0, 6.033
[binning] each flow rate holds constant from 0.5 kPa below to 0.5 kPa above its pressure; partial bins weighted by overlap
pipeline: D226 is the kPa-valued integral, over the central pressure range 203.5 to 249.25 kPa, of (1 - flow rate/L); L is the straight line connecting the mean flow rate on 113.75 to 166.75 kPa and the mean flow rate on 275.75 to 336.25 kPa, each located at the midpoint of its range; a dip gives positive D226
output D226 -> -4.0 kPa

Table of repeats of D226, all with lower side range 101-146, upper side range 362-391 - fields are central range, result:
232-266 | -3.5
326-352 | 1.1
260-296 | -4.0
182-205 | -1.7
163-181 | -1.9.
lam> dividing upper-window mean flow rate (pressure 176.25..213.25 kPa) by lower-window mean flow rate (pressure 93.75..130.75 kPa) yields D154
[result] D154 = 1.2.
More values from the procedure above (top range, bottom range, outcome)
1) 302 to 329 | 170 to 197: 0.67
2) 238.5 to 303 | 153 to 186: 1.04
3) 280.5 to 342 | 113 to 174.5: 0.85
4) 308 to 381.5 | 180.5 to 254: 0.87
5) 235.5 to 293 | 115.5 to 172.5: 1.03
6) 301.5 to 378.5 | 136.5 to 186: 0.87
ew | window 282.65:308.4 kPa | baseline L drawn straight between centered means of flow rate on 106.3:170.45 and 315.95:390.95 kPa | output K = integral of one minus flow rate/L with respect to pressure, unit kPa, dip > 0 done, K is -2.7 kPa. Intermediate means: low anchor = 5.54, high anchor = 5.25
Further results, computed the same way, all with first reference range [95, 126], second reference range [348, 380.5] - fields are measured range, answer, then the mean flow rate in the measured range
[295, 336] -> 9.3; 4.38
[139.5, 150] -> -2.2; 5.85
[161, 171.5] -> -1.7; 5.73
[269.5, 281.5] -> -1.2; 6.03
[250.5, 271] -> -2.8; 6.14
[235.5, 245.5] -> -1.0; 5.83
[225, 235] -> -1.3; 5.94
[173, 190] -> -2.6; 5.78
